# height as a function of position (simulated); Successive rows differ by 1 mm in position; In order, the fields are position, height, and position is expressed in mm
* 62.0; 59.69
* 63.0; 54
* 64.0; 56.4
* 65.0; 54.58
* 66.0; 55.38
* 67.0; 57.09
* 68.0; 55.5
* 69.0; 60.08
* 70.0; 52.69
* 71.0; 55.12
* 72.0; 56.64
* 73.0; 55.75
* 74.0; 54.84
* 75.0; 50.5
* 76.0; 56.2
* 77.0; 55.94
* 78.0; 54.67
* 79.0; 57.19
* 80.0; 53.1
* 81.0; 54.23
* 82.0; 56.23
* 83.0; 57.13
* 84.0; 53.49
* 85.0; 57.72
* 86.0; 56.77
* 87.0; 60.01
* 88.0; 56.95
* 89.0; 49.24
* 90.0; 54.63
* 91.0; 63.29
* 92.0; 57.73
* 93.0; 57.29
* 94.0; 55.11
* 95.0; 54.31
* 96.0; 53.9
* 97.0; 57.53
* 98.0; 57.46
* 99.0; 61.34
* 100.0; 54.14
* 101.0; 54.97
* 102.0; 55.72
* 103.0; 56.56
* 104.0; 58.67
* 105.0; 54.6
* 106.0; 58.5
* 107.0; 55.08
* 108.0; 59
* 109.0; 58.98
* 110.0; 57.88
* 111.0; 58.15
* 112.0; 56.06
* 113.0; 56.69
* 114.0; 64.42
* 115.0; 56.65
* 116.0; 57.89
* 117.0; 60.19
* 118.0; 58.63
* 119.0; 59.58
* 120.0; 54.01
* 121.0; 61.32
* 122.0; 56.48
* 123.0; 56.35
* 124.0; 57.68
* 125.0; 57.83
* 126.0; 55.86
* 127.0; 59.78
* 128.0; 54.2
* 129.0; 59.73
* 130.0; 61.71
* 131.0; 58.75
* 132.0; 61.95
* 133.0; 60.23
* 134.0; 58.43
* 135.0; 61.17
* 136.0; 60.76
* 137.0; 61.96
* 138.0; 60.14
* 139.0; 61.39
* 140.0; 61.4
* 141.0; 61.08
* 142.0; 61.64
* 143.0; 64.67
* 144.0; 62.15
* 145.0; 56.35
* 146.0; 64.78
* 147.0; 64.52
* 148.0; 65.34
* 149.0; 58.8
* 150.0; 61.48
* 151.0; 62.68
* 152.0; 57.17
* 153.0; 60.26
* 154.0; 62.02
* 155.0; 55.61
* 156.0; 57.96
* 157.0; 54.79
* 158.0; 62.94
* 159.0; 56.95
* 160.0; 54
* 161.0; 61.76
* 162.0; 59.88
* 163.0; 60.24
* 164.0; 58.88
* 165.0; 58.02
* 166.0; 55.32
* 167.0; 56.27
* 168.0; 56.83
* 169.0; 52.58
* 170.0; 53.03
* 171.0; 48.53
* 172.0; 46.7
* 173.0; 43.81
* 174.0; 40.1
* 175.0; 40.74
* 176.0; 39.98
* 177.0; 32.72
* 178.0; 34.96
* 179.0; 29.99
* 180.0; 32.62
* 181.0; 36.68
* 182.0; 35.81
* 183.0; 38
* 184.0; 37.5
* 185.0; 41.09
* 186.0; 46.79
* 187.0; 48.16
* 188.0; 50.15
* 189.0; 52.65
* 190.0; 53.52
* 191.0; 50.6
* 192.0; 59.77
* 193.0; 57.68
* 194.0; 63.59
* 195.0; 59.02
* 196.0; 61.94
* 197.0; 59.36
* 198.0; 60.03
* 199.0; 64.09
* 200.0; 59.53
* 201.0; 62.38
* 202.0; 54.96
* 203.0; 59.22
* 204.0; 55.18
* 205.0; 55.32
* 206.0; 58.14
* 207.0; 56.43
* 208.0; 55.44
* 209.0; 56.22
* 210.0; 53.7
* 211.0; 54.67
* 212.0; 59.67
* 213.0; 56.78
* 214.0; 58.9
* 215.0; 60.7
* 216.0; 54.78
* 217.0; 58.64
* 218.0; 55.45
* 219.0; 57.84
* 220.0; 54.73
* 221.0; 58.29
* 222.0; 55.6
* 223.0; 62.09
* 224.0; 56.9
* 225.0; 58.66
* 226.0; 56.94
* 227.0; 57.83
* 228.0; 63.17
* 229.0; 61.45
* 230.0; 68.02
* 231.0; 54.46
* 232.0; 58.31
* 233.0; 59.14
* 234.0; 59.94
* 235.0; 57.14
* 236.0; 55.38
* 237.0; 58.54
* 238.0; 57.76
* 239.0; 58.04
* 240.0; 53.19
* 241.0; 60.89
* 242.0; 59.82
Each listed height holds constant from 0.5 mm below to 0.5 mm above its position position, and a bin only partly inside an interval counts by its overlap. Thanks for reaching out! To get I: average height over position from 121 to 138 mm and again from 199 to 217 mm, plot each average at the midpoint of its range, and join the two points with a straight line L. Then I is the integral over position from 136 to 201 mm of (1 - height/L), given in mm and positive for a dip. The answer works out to 4.7 mm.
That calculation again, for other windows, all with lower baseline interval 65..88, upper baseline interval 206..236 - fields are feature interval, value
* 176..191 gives 4.3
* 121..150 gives -1.8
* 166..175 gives 1.2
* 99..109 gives -0.1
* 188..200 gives -0.1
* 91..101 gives -0.1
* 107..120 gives -0.5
